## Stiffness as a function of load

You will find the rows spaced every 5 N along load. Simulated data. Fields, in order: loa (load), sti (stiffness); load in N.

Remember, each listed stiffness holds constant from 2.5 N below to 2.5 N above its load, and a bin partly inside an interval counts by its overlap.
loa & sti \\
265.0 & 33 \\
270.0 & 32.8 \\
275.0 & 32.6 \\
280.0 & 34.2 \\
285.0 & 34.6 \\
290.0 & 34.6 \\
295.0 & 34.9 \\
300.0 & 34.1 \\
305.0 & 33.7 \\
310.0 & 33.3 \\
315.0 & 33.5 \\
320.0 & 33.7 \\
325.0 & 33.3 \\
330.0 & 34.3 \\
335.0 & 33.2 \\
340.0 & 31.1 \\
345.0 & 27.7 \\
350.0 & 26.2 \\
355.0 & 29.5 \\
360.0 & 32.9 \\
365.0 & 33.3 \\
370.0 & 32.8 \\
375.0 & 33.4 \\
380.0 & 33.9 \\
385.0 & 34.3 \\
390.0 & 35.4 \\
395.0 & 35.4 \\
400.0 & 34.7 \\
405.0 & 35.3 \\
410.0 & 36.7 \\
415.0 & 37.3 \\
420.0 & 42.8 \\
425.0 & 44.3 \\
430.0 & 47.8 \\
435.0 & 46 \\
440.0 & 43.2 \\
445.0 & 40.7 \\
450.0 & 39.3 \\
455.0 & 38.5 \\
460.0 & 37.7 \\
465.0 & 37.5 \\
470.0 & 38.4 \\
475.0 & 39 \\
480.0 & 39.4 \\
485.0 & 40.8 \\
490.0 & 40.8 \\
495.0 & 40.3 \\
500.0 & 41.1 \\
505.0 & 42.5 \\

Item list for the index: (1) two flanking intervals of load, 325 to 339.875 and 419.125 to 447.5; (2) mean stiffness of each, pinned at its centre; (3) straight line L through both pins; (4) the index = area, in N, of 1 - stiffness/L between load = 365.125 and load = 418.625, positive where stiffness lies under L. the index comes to 6.32 N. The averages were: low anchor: 33.3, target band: 35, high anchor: 44.2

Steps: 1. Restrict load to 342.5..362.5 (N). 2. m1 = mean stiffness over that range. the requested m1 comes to 29.1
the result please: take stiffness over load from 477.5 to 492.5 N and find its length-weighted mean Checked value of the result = 40.3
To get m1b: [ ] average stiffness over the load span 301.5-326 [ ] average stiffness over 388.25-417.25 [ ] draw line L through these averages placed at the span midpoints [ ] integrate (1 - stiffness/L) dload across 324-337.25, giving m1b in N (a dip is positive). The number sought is 0.1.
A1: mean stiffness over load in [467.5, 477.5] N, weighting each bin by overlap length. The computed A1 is 38.7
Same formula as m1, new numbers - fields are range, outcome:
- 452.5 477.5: 38.2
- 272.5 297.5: 34.2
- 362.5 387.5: 33.5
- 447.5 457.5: 38.9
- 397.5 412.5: 35.6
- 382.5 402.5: 35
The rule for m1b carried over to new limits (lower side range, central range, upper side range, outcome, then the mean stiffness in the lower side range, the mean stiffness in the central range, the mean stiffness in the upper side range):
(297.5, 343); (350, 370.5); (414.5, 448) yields 3.1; 33.3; 31.3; 43.4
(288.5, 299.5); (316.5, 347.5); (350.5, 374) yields 0.7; 34.6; 32.3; 31.7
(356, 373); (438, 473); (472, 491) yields -0.9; 32.7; 39.3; 39.9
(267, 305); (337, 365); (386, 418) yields 4.1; 33.9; 29.9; 35.8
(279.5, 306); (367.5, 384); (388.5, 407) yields 0.7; 34.4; 33.5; 35.2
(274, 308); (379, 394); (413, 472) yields 1.5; 34.2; 34.7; 41.2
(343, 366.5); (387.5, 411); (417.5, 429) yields 2.2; 29.8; 35.4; 44.1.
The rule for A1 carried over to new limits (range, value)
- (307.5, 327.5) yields 33.5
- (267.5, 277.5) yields 32.7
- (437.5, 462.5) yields 39.9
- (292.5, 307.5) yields 34.2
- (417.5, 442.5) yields 44.8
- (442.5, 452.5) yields 40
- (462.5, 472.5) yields 38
